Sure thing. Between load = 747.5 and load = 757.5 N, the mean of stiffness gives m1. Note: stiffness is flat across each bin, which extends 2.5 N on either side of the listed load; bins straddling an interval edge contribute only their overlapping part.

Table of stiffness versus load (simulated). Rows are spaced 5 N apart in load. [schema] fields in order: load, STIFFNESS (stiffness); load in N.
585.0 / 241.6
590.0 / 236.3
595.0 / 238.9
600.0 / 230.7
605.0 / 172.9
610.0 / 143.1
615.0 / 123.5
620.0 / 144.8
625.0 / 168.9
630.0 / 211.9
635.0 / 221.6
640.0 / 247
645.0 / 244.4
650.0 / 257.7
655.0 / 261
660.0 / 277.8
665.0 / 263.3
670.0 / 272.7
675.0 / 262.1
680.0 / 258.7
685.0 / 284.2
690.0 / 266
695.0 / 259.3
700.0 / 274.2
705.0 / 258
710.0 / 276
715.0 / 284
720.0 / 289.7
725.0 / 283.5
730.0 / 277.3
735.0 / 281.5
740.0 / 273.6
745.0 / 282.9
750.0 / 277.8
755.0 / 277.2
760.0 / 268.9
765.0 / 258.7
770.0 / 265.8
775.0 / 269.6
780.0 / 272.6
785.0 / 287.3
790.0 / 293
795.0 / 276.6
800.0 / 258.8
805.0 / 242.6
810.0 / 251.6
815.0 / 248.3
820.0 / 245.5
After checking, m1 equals 278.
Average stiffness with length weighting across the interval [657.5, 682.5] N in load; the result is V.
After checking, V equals 267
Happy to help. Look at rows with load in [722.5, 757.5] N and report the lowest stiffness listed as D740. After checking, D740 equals 273.6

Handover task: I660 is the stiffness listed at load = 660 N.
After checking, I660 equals 277.8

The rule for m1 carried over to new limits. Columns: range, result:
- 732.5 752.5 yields 279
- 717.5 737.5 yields 283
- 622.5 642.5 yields 212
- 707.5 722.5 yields 283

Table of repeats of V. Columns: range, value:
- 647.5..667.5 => 265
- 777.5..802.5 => 278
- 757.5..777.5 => 266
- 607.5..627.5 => 145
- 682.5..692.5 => 275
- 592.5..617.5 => 182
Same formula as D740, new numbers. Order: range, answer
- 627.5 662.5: 211.9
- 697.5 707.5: 258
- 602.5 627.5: 123.5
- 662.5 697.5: 258.7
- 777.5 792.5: 272.6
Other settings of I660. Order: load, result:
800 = 258.8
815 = 248.3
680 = 258.7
